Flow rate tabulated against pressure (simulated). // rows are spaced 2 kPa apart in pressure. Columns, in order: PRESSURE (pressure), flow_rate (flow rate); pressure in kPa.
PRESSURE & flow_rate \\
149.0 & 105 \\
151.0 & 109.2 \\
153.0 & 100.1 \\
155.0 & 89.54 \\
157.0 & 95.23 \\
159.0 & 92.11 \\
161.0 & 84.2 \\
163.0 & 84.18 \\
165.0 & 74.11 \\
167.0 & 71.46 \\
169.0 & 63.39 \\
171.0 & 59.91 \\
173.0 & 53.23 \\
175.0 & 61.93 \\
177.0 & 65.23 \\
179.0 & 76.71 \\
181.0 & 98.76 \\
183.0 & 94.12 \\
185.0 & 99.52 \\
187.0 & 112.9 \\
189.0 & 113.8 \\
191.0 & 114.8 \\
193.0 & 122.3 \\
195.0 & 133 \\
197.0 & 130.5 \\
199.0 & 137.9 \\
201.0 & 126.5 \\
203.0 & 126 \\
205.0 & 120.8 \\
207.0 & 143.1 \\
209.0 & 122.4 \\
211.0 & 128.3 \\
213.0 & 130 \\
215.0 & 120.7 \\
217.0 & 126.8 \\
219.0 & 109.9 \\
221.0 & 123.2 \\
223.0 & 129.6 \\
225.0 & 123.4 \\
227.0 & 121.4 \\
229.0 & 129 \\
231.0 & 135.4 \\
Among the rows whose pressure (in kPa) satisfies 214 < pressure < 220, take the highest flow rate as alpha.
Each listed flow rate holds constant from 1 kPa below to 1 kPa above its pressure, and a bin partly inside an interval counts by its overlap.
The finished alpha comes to 126.8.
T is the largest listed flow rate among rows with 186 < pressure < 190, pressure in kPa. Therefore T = 113.8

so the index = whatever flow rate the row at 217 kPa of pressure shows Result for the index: 126.8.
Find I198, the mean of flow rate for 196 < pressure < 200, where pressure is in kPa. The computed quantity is 134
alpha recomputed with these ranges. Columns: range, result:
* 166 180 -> 76.71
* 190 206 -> 137.9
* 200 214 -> 143.1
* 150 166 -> 109.2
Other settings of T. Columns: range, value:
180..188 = 112.9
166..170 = 71.46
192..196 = 133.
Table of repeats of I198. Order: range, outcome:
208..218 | 126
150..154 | 105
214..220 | 119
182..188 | 102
